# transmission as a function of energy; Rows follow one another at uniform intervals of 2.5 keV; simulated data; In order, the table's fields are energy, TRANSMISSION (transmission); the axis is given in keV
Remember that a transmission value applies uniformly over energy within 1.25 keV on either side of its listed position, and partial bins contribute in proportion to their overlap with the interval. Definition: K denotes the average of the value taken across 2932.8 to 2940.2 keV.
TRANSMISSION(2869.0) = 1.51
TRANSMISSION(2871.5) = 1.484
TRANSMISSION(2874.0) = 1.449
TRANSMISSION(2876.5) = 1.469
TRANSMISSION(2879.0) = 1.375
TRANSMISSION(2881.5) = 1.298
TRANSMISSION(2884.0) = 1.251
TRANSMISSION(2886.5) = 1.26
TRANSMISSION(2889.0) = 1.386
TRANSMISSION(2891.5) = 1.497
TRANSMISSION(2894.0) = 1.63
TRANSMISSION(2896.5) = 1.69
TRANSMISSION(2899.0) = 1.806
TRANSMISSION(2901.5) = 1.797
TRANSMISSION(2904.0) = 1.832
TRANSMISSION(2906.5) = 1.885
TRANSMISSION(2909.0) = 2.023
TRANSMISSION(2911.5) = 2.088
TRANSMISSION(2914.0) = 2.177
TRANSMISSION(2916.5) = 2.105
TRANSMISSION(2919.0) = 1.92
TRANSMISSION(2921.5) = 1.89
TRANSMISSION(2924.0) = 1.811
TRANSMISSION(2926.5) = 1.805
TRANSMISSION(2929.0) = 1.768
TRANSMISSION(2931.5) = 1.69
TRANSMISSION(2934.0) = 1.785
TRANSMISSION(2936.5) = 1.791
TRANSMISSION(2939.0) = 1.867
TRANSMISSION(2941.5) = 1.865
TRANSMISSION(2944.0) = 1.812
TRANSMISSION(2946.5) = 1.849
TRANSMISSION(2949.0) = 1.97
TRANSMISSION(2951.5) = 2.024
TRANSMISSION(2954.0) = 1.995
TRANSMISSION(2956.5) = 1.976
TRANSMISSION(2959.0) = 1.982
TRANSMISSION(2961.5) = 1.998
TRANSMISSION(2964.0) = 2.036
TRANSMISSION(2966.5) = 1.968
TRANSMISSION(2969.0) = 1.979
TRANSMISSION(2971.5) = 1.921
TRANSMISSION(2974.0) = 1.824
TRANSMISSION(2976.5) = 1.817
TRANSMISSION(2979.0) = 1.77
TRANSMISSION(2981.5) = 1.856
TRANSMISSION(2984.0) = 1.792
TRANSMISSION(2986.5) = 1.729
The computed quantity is 1.81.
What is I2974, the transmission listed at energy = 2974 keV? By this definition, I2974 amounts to 1.824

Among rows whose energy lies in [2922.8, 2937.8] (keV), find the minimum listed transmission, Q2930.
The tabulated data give 1.69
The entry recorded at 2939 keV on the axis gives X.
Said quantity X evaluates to 1.867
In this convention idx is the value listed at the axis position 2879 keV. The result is 1.375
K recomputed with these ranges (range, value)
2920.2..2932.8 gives 1.79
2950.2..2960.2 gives 1.99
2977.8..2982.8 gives 1.81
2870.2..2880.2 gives 1.44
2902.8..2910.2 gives 1.91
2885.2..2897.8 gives 1.49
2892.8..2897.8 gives 1.66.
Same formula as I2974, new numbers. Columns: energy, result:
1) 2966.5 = 1.968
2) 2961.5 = 1.998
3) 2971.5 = 1.921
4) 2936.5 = 1.791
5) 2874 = 1.449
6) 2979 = 1.77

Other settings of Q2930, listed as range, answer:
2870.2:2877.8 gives 1.449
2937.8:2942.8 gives 1.865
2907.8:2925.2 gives 1.811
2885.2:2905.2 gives 1.26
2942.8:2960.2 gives 1.812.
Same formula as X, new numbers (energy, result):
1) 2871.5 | 1.484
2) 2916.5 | 2.105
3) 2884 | 1.251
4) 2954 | 1.995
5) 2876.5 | 1.469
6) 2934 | 1.785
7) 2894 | 1.63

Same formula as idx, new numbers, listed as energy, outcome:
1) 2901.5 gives 1.797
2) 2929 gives 1.768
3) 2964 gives 2.036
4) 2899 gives 1.806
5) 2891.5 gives 1.497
